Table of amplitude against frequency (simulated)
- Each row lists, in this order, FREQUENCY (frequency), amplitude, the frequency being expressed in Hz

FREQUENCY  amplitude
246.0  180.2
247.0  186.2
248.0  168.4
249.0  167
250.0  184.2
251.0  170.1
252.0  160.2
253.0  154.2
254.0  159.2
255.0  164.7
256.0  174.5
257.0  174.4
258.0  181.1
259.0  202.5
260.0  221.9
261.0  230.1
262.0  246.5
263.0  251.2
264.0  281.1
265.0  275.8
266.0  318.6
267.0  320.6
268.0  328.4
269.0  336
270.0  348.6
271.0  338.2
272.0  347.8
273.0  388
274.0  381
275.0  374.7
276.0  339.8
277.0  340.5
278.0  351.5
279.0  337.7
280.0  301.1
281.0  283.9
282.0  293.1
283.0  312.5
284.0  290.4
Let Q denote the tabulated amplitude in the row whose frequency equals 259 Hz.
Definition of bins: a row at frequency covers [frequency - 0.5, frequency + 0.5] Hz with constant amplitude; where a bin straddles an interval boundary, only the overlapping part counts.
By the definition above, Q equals 202.5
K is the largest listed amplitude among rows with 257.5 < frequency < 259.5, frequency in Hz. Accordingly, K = 202.5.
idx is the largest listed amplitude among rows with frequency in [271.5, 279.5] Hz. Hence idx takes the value 388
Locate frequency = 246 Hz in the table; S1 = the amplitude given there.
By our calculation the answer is 180.2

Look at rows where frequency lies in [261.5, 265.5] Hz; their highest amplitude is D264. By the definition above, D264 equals 281.1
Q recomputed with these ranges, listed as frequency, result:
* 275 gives 374.7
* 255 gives 164.7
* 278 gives 351.5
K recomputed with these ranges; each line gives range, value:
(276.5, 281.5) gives 351.5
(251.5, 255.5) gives 164.7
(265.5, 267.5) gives 320.6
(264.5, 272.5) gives 348.6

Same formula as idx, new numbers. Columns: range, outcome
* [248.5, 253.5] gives 184.2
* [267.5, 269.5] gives 336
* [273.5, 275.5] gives 381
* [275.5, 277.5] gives 340.5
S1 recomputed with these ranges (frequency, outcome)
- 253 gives 154.2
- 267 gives 320.6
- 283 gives 312.5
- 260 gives 221.9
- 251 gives 170.1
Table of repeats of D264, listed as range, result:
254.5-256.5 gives 174.5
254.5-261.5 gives 230.1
